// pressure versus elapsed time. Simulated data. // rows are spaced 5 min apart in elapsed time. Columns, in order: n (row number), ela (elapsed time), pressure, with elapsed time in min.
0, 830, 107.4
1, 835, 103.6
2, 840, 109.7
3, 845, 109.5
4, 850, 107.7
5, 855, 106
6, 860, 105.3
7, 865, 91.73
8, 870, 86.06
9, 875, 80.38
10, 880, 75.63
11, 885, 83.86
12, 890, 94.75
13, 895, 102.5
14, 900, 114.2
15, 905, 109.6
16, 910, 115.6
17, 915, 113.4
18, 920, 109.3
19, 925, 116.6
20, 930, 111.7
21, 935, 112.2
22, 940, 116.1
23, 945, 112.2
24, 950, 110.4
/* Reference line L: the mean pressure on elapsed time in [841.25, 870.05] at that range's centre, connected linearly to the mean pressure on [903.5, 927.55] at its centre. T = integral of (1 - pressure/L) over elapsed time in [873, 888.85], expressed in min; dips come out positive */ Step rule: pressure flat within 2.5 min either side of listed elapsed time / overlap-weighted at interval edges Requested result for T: 3.83 min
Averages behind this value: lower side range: 103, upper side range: 113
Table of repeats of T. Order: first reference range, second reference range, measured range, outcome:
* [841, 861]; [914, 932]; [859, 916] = 6.77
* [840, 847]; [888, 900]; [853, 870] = 1.31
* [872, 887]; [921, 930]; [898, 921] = -2.39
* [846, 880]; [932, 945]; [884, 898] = 0.91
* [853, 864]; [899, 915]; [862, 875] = 2.18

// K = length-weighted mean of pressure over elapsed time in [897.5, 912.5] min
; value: 113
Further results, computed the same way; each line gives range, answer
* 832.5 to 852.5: 108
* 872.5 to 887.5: 80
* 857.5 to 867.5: 98.5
